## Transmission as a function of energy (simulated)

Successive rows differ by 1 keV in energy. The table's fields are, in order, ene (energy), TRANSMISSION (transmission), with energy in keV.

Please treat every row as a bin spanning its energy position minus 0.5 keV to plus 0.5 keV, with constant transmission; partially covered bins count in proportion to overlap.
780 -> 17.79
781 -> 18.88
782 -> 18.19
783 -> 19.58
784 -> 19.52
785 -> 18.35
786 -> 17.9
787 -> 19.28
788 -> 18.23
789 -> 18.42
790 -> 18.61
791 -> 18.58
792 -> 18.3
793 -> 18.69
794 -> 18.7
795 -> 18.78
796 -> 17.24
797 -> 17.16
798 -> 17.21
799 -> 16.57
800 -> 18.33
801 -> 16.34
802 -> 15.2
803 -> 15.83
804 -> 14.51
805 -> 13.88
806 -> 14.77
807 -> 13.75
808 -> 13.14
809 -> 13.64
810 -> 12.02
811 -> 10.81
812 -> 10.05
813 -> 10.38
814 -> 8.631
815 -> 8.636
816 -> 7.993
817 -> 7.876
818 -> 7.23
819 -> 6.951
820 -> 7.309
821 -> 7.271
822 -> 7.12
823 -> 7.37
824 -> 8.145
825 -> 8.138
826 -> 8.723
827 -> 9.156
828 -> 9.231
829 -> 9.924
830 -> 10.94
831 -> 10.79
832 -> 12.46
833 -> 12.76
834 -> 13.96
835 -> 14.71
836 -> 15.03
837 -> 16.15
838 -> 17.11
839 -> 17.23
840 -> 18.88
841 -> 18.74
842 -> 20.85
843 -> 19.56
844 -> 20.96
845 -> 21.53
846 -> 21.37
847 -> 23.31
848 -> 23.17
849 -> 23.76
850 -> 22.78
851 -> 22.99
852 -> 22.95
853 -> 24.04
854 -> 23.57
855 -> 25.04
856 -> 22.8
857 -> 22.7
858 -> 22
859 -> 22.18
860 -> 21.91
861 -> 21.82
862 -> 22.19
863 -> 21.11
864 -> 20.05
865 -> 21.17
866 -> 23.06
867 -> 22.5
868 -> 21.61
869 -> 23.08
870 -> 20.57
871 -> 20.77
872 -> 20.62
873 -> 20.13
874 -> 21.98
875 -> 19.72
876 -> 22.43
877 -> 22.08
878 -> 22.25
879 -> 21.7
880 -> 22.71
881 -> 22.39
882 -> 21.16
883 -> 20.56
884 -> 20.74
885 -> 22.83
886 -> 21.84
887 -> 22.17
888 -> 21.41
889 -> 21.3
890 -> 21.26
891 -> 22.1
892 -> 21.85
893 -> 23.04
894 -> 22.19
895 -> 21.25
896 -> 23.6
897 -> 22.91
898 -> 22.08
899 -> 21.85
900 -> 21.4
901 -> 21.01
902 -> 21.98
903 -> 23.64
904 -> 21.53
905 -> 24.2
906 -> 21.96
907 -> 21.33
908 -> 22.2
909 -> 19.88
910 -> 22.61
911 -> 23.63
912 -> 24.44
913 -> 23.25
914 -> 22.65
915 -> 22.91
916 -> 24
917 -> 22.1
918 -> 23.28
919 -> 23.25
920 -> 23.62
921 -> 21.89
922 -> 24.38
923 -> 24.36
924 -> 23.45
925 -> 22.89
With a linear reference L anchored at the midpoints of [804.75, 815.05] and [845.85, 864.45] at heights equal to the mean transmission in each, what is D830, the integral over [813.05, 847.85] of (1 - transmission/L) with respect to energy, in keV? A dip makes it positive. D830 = 8.94 keV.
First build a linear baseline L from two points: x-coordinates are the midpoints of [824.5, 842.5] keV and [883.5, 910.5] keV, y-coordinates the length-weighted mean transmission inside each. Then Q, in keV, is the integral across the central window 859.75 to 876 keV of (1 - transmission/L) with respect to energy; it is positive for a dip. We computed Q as -2.96 keV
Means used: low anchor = 13.6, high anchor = 22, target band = 21.4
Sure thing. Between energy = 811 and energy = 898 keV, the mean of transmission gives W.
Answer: 18.1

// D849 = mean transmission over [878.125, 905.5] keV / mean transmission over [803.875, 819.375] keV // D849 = 2.03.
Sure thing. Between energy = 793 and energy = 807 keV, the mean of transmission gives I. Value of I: 16.5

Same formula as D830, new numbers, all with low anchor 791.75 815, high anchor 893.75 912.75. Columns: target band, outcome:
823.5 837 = 4.5 keV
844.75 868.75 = -4.8 keV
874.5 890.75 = -0.7 keV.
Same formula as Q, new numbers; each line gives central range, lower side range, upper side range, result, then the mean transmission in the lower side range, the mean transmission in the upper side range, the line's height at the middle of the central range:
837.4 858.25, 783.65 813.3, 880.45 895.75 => -2.6 keV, 16.2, 21.8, 19.3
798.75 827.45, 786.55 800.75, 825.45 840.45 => 8.8 keV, 18.1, 13.1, 15.6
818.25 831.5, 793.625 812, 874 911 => 6.6 keV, 15.3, 21.9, 16.9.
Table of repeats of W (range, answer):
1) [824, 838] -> 11.8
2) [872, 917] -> 22.1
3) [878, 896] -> 21.9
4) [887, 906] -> 22.1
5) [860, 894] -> 21.7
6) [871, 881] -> 21.5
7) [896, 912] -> 22.3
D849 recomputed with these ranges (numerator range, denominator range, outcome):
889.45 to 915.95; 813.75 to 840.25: 2.10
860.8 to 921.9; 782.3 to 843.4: 1.58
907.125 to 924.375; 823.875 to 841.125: 1.79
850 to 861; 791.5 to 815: 1.55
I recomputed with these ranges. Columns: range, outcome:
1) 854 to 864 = 22.4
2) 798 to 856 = 14.7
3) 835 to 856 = 20.8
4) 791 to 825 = 12.7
